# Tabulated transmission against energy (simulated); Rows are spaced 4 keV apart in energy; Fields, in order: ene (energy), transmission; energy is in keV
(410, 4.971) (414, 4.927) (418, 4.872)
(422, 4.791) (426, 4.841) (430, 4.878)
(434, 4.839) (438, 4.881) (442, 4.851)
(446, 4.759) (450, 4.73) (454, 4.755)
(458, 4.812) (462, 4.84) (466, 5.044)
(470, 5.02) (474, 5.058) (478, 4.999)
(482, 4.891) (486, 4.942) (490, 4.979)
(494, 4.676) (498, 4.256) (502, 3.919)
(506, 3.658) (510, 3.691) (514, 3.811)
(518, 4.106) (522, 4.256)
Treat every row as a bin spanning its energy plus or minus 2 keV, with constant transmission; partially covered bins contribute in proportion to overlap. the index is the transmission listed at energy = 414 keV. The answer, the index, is 4.927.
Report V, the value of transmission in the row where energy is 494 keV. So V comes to 4.676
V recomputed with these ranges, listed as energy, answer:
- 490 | 4.979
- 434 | 4.839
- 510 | 3.691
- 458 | 4.812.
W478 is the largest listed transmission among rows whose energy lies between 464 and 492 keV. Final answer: 5.058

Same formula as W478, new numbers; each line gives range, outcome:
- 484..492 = 4.979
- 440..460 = 4.851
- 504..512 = 3.691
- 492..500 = 4.676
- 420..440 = 4.881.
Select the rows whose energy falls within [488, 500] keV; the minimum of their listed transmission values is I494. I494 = 4.256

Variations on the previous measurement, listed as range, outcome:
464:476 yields 5.02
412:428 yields 4.791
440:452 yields 4.73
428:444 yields 4.839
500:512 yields 3.658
